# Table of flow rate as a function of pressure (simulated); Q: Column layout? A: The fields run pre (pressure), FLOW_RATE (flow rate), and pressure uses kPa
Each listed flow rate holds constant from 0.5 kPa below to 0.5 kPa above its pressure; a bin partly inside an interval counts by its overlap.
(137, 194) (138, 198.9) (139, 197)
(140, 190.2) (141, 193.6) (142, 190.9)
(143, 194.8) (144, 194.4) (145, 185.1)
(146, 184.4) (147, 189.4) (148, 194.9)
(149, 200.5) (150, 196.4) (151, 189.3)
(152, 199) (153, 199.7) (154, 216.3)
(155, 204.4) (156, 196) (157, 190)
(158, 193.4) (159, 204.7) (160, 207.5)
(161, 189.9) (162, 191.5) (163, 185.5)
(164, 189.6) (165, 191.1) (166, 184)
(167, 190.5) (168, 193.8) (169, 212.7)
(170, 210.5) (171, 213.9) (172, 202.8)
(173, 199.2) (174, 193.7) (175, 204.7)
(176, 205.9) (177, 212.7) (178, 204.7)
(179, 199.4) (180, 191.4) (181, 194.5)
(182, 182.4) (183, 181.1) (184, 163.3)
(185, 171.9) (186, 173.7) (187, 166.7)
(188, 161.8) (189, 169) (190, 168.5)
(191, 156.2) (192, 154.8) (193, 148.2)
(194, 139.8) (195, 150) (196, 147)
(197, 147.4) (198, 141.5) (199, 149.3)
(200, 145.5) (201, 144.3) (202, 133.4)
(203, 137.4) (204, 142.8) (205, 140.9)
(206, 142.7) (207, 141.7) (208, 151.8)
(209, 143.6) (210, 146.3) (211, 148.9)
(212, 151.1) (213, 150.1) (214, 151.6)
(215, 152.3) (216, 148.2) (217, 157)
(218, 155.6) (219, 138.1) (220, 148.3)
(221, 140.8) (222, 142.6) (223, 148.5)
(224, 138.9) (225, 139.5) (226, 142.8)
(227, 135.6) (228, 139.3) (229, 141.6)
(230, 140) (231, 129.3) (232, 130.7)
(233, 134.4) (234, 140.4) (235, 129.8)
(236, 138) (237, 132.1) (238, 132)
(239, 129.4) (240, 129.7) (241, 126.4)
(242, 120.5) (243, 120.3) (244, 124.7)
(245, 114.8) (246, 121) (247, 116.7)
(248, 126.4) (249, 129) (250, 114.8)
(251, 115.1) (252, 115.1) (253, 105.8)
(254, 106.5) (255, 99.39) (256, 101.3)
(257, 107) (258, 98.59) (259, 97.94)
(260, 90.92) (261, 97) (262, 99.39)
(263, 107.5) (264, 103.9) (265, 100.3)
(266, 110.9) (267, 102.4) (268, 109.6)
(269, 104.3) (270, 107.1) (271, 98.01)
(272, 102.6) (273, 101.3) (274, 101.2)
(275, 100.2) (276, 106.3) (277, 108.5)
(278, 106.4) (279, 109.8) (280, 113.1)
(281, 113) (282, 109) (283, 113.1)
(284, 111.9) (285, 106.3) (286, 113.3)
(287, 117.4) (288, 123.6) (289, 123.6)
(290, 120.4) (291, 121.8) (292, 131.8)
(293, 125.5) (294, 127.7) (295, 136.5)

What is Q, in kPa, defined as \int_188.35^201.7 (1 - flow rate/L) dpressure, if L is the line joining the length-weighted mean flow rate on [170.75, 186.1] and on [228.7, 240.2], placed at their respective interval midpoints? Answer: 1.9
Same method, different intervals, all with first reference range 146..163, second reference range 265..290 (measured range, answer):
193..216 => 2.2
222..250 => 1.5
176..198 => 0.4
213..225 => 0.3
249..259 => 1.4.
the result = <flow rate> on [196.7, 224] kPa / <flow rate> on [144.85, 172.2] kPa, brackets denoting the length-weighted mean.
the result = 0.74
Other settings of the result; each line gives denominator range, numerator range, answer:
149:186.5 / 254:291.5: 0.55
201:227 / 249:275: 0.72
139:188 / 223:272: 0.61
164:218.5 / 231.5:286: 0.67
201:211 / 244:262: 0.77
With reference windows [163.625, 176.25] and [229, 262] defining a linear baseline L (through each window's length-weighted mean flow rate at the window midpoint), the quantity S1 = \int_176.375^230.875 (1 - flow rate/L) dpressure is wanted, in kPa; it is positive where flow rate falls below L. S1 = 2.9 kPa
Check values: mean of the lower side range 199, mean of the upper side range 119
